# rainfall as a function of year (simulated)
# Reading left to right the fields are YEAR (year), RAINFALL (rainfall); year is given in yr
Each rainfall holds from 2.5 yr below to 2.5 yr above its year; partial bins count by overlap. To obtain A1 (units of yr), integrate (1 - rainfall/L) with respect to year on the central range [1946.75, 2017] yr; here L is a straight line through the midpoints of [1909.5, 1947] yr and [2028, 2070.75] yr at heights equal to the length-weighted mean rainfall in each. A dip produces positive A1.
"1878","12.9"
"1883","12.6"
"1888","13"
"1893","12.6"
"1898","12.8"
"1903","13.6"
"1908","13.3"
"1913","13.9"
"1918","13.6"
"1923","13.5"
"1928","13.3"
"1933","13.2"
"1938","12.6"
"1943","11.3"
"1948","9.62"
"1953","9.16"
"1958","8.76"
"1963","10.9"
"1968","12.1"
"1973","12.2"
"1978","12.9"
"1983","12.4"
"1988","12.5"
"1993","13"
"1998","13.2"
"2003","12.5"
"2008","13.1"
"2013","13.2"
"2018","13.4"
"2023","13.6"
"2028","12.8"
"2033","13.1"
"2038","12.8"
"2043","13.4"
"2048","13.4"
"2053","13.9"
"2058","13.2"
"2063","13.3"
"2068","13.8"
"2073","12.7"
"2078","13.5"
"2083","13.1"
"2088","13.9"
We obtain 6.50 yr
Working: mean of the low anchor 12.9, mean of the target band 11.9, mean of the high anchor 13.3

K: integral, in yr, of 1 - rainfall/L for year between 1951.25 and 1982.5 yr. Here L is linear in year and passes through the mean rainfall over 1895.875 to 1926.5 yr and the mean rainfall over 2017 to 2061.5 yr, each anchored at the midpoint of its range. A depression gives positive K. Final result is 5.2 yr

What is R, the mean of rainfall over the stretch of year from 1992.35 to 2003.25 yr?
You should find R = 13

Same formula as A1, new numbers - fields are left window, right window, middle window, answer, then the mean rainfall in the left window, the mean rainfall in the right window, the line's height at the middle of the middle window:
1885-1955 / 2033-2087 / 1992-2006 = 0.1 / 12.6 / 13.3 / 13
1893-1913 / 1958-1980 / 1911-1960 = 2.3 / 13.2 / 11.6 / 12.4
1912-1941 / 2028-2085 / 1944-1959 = 4.3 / 13.3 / 13.3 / 13.3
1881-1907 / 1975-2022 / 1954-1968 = 3.0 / 12.9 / 12.9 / 12.9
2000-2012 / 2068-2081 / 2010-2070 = -1.2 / 12.9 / 13.2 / 13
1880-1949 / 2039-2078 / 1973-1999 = 0.8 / 12.8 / 13.4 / 13.1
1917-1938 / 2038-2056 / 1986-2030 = 1.2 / 13.3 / 13.4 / 13.4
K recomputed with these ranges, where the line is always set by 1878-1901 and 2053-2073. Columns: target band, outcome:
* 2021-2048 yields 0.3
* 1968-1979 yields 0.6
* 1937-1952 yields 2.5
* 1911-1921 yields -0.7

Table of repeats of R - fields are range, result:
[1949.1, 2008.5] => 11.8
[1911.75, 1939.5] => 13.4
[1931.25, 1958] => 10.9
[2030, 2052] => 13.2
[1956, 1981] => 11.4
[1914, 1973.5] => 11.7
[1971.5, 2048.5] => 13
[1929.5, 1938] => 13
